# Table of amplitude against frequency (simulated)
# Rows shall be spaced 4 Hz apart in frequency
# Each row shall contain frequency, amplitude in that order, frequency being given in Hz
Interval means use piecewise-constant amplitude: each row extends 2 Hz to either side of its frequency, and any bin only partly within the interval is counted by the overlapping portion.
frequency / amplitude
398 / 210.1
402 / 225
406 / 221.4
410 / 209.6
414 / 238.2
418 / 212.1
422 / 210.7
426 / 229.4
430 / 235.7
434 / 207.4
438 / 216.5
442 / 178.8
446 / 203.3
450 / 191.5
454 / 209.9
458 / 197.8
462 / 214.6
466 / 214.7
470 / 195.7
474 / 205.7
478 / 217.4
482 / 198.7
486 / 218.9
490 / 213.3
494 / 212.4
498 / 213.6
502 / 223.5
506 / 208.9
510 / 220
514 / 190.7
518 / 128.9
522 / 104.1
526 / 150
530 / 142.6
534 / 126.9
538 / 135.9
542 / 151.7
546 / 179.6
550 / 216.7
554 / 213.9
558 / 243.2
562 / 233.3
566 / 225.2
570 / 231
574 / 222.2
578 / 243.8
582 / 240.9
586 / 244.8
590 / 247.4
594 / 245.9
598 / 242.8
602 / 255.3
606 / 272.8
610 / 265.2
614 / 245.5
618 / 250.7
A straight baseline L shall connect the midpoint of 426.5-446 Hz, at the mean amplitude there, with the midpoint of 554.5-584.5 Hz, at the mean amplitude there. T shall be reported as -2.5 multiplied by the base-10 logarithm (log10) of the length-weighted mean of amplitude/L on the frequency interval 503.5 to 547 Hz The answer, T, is 0.38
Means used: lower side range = 210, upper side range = 233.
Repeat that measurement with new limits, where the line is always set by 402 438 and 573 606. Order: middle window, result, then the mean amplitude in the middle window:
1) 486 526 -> 0.221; 190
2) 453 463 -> 0.099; 206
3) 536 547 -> 0.478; 154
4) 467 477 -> 0.123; 204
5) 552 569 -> 0.056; 229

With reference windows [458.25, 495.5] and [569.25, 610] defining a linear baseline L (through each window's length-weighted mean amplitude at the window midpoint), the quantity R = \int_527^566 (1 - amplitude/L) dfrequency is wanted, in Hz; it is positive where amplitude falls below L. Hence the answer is 8.18 Hz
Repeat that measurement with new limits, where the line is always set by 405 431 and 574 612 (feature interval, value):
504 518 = 2.43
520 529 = 4.15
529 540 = 4.84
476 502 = 2.22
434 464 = 3.27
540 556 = 3.43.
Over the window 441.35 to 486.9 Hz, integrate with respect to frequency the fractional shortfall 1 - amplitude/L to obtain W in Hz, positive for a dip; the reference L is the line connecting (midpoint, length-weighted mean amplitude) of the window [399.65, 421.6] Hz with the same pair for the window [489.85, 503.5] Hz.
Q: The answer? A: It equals 2.8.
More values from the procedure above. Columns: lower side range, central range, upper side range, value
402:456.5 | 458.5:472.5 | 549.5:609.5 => 0.8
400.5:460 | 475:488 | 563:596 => 0.6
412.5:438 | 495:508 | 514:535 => -4.9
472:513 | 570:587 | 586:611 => 0.6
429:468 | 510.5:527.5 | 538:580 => 4.9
